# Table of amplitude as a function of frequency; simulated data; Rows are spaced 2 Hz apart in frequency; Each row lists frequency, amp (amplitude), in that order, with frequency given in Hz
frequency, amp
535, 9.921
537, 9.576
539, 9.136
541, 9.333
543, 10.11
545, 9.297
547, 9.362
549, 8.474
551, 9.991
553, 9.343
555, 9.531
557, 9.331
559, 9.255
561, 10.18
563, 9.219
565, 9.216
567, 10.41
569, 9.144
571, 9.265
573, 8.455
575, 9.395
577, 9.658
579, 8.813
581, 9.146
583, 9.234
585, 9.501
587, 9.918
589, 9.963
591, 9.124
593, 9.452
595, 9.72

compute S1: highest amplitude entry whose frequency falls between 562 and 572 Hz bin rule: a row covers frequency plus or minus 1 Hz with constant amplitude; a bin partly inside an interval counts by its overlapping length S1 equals 10.41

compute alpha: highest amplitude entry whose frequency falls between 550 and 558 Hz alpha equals 9.991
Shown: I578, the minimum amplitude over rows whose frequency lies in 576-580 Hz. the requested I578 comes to 8.813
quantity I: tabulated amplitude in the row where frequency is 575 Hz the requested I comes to 9.395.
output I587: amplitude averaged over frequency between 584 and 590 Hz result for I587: 9.79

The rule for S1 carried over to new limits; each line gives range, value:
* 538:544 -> 10.11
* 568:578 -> 9.658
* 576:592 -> 9.963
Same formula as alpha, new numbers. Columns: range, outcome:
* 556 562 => 10.18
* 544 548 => 9.362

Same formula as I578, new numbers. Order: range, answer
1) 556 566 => 9.216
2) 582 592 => 9.124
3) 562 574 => 8.455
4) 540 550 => 8.474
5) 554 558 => 9.331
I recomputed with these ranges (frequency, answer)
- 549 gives 8.474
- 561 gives 10.18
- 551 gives 9.991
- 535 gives 9.921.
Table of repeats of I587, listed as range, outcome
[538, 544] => 9.53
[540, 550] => 9.32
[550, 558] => 9.55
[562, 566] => 9.22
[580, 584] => 9.19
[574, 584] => 9.25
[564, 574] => 9.3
